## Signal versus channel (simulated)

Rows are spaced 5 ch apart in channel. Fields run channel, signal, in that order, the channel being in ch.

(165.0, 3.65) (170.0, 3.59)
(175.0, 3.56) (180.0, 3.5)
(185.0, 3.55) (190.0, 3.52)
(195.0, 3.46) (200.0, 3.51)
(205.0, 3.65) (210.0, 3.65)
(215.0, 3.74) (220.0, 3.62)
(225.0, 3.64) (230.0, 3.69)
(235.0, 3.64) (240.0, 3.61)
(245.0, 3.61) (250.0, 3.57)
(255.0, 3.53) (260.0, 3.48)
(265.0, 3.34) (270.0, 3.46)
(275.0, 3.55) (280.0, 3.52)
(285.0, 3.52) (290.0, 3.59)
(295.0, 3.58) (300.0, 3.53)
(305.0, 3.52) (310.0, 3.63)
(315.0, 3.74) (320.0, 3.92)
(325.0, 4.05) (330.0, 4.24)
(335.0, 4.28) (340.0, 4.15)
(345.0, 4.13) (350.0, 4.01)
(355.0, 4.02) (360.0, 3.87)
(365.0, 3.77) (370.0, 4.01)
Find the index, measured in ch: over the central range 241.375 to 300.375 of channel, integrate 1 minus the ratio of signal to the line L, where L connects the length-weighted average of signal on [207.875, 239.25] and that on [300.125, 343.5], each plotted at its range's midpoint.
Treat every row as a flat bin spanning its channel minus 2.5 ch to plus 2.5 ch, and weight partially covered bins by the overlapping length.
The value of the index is 4.1 ch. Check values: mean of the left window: 3.66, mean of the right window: 3.92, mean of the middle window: 3.52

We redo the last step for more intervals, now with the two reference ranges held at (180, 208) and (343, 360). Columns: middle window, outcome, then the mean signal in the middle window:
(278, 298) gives 1.44 ch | 3.55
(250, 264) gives 0.87 ch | 3.5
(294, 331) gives 1.32 ch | 3.77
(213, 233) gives -0.24 ch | 3.67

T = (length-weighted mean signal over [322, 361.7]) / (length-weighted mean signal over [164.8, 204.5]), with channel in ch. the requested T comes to 1.2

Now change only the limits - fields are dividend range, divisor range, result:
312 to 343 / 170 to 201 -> 1.15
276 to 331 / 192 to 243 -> 1.02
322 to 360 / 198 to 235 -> 1.13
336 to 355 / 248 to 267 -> 1.18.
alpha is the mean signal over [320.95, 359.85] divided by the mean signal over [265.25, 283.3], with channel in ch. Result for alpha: 1.2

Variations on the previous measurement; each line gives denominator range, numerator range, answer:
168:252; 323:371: 1.13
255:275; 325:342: 1.22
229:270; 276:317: 1.01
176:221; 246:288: 0.98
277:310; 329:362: 1.15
